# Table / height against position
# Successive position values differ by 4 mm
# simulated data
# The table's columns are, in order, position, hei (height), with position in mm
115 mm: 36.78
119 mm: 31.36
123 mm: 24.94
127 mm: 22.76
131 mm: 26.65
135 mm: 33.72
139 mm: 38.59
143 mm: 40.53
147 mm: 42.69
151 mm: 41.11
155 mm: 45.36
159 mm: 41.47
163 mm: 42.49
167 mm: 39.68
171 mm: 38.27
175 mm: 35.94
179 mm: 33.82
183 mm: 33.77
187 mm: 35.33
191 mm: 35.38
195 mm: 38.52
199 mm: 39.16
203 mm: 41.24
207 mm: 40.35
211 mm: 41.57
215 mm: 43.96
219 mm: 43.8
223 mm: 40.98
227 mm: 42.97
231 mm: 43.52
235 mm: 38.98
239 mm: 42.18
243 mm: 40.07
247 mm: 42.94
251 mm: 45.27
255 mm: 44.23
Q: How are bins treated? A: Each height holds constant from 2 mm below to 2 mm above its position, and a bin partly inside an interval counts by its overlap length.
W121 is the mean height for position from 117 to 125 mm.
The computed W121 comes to 28.1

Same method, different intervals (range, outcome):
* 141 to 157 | 42.4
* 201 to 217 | 41.8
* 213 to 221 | 43.9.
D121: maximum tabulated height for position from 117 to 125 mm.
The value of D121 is 31.36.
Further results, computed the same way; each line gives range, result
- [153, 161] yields 45.36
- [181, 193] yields 35.38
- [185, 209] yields 41.24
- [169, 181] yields 38.27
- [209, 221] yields 43.96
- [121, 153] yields 42.69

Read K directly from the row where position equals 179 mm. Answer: 33.82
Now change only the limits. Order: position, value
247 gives 42.94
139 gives 38.59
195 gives 38.52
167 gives 39.68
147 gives 42.69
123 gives 24.94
